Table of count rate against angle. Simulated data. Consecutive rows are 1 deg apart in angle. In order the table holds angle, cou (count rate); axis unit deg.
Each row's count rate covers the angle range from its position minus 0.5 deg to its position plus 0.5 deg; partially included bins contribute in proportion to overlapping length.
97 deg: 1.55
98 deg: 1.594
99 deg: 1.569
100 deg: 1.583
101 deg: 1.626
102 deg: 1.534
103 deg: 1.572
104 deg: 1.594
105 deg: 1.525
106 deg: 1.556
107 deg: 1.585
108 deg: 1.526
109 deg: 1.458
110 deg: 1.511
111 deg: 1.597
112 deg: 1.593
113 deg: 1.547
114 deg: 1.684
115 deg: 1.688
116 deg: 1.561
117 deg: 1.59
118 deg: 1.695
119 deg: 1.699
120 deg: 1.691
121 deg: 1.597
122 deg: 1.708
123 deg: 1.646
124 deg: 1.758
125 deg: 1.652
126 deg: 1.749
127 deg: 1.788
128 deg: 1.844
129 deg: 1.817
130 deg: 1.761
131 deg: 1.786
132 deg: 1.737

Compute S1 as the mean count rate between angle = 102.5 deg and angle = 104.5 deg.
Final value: 1.58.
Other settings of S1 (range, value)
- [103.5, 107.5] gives 1.57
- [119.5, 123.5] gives 1.66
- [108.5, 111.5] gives 1.52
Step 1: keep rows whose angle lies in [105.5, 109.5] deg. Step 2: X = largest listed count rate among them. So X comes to 1.585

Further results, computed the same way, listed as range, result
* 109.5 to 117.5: 1.688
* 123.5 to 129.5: 1.844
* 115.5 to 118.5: 1.695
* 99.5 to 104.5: 1.626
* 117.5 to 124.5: 1.758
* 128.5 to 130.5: 1.817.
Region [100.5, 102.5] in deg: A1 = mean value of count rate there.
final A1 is 1.58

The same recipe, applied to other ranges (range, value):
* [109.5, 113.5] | 1.56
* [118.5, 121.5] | 1.66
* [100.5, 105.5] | 1.57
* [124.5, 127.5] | 1.73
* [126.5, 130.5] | 1.8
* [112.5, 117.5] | 1.61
